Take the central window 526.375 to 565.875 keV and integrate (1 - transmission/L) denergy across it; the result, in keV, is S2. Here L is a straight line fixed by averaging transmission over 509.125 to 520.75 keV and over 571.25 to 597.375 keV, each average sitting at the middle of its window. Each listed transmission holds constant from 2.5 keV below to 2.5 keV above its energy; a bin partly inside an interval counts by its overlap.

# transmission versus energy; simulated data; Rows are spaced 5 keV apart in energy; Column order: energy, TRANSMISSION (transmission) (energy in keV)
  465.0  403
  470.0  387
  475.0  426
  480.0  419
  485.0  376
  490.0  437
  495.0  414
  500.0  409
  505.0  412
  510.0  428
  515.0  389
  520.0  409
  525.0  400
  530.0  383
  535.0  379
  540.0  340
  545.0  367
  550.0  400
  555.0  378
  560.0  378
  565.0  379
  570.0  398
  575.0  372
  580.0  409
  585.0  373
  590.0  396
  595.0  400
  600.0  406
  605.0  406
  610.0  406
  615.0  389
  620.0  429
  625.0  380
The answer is 2.3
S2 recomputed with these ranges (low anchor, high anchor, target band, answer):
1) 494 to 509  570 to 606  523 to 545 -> 1.74 keV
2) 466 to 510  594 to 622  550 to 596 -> 2.26 keV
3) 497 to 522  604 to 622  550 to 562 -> 0.76 keV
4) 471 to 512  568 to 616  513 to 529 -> 0.41 keV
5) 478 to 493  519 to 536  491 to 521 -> -0.73 keV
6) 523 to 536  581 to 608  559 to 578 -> 0.51 keV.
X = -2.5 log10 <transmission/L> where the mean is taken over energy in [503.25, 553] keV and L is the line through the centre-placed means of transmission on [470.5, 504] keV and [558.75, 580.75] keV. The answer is 0.02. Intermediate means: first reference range 412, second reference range 386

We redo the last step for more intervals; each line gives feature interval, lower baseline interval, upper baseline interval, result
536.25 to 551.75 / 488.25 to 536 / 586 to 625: 0.10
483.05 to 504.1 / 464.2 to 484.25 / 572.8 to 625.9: -0.01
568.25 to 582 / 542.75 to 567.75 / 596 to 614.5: -0.01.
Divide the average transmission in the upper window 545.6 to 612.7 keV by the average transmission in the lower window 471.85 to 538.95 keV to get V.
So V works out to 0.97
